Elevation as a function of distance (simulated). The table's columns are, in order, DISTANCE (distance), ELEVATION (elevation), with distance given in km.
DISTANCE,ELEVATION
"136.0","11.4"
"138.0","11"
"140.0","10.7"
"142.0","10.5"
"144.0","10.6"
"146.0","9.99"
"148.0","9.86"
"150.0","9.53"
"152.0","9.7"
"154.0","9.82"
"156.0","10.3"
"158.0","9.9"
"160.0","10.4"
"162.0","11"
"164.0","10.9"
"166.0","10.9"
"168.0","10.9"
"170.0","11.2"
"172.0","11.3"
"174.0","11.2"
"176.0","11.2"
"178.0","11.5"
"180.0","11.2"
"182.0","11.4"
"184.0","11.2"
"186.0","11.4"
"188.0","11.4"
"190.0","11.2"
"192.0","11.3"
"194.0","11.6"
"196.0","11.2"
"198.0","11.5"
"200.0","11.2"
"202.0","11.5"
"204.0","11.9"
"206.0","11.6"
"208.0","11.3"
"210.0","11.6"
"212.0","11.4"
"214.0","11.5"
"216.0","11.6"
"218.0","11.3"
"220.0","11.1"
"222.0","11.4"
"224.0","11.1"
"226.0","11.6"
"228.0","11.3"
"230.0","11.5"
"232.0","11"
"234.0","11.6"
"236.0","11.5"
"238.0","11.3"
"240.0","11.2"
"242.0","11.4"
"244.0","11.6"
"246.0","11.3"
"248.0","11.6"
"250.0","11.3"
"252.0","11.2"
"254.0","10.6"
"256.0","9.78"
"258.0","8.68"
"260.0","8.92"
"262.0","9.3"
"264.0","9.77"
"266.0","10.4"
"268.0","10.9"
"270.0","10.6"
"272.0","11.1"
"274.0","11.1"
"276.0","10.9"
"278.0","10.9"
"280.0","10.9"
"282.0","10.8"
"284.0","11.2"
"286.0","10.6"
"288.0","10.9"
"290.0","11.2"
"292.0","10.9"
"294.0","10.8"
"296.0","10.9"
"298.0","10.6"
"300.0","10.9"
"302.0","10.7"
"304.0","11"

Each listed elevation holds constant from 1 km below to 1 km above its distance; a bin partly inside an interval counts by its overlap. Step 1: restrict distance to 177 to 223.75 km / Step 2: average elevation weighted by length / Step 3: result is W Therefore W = 11.4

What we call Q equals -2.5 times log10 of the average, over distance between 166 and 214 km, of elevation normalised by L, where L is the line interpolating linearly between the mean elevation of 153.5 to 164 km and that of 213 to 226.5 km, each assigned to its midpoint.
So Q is -0.05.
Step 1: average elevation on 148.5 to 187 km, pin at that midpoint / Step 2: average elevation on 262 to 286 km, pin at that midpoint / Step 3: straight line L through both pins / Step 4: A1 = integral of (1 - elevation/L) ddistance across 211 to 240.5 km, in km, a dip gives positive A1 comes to -1.7 km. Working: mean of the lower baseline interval 10.8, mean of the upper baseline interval 10.7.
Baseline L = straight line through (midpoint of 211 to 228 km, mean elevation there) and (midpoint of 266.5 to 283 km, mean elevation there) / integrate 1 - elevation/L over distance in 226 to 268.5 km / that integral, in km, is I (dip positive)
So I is 1.3 km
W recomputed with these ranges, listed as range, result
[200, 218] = 11.5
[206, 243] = 11.4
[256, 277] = 10.1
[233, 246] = 11.4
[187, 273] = 11.1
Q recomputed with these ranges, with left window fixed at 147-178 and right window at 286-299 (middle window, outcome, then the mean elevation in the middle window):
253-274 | 0.08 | 10.1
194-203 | -0.07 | 11.4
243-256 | -0.04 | 11.2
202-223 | -0.08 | 11.5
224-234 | -0.06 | 11.3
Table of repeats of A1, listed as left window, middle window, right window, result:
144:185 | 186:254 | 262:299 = -4.3 km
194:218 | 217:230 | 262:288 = 0.0 km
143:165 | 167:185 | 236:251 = -1.3 km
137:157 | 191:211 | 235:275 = -2.0 km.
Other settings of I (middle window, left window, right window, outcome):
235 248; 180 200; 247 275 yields -0.93 km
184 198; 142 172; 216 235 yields -0.63 km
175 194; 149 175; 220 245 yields -0.92 km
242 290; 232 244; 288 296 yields 2.17 km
